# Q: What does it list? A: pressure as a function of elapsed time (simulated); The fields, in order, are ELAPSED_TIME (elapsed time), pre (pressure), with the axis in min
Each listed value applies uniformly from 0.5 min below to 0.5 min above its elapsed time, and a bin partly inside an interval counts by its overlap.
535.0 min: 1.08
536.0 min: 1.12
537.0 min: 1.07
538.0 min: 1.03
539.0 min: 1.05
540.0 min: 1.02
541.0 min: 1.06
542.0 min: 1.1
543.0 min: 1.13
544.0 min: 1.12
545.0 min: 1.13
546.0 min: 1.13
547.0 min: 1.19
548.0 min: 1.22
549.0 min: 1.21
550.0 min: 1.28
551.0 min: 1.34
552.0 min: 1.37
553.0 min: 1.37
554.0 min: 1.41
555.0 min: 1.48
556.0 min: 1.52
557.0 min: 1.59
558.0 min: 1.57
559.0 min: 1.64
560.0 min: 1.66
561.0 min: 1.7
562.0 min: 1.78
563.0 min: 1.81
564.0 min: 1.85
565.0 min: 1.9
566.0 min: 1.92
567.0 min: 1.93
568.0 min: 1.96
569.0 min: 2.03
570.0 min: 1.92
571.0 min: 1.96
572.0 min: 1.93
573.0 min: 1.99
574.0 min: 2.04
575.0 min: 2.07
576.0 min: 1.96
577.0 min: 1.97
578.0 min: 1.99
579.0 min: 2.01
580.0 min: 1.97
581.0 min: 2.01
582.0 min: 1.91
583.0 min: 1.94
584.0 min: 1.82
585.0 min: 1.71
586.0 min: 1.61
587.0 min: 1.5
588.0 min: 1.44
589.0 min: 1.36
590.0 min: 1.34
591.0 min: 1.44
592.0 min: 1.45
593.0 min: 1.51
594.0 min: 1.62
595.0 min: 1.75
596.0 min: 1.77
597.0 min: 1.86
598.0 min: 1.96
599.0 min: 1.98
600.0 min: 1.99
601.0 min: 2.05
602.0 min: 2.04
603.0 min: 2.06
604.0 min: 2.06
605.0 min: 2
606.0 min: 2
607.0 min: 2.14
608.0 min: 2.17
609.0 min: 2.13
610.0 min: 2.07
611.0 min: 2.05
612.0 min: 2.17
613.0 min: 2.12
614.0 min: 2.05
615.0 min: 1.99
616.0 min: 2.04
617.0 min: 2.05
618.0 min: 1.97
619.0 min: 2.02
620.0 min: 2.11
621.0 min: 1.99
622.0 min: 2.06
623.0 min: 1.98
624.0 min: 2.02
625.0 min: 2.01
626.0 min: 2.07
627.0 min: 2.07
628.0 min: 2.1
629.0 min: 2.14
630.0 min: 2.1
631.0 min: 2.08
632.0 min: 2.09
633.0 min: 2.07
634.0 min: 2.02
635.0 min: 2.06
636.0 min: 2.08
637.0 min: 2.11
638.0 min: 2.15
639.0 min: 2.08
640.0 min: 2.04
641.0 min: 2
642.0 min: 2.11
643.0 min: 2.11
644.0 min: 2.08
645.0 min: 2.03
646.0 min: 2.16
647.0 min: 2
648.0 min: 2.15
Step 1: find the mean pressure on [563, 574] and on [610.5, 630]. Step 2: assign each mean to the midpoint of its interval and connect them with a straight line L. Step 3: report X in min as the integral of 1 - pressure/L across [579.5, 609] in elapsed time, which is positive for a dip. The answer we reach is 2.7 min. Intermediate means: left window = 1.94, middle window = 1.81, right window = 2.05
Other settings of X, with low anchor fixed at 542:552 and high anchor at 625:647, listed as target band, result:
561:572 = -4.00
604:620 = -1.96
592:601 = -0.57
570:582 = -4.04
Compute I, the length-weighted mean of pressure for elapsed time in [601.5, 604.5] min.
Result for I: 2.05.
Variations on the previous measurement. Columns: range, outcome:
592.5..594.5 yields 1.56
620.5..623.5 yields 2.01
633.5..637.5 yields 2.07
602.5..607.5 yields 2.05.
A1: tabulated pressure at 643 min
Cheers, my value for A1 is 2.11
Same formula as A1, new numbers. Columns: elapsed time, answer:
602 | 2.04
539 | 1.05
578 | 1.99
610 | 2.07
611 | 2.05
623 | 1.98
